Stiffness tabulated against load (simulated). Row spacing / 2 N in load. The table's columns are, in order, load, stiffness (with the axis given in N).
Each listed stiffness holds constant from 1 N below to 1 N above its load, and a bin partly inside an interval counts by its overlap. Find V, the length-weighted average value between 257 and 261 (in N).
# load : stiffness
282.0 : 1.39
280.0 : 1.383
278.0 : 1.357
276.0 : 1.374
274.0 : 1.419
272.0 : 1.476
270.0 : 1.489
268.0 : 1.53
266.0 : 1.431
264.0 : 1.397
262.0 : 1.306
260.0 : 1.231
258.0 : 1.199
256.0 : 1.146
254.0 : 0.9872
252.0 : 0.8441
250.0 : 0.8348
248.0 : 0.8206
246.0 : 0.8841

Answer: 1.22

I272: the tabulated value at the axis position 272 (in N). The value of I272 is 1.476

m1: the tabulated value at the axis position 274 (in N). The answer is 1.419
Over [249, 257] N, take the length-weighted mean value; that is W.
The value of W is 0.953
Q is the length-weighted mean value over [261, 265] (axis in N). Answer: 1.35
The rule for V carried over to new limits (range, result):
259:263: 1.27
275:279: 1.37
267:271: 1.51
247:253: 0.833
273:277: 1.4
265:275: 1.47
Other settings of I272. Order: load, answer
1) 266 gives 1.431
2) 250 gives 0.8348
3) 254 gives 0.9872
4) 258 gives 1.199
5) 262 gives 1.306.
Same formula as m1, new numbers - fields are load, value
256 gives 1.146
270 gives 1.489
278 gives 1.357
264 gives 1.397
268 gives 1.53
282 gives 1.39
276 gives 1.374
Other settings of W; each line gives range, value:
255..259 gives 1.17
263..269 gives 1.45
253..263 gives 1.17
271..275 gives 1.45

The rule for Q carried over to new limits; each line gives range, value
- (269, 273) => 1.48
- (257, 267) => 1.31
